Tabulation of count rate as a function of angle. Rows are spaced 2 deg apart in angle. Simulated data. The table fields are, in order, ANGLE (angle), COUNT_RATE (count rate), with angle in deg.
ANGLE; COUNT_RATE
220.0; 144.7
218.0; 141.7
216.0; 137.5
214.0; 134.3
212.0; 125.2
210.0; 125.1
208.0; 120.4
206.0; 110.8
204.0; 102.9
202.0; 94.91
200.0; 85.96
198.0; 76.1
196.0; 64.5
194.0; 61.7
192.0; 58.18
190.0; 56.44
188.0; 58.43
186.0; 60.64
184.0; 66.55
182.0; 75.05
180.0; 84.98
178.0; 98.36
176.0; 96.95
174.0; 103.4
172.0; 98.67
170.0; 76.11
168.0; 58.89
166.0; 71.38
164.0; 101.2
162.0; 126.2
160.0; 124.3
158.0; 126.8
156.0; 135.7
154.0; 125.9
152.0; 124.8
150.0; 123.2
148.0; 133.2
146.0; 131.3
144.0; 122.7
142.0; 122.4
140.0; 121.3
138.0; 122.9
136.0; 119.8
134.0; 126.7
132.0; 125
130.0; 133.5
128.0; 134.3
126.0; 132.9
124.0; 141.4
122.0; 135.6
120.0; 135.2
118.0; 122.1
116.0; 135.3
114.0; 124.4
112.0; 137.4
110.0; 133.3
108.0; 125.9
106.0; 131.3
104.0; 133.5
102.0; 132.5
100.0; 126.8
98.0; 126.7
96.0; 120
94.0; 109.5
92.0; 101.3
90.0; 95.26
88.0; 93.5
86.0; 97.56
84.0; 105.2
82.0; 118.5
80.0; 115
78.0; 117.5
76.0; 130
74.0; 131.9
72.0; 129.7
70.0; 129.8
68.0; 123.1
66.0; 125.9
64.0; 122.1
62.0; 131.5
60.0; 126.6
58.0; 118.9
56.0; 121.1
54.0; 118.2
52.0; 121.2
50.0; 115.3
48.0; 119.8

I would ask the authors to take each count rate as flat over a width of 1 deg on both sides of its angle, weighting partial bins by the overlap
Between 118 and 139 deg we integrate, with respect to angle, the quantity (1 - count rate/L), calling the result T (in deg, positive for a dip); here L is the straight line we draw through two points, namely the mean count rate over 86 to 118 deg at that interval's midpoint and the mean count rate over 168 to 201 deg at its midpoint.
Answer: -4.7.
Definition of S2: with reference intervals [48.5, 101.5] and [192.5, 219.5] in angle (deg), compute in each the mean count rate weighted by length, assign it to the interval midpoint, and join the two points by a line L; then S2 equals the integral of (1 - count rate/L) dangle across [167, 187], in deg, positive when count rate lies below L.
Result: 4.9 deg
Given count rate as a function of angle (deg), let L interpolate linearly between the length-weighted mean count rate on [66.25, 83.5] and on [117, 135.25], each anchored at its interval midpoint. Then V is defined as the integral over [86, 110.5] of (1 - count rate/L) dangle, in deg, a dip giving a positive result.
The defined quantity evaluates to 1.8 deg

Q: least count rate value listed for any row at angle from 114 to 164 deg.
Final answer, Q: 101.2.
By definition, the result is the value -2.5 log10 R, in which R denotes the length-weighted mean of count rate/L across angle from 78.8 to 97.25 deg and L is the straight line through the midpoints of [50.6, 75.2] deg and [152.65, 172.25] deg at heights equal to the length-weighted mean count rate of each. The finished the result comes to 0.127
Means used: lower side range 125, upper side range 105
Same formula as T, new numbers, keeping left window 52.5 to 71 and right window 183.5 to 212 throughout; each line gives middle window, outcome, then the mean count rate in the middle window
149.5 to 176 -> -3.54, 107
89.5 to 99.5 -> 0.18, 112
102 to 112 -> -1.92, 132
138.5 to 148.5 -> -2.62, 126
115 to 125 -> -2.56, 134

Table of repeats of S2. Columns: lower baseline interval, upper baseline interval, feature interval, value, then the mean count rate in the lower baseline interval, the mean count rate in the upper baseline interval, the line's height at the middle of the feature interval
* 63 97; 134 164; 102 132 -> -2.9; 116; 125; 121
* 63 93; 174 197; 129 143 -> -4.9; 116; 72.5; 92.4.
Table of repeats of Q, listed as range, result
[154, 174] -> 58.89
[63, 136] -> 93.5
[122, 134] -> 125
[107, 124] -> 122.1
